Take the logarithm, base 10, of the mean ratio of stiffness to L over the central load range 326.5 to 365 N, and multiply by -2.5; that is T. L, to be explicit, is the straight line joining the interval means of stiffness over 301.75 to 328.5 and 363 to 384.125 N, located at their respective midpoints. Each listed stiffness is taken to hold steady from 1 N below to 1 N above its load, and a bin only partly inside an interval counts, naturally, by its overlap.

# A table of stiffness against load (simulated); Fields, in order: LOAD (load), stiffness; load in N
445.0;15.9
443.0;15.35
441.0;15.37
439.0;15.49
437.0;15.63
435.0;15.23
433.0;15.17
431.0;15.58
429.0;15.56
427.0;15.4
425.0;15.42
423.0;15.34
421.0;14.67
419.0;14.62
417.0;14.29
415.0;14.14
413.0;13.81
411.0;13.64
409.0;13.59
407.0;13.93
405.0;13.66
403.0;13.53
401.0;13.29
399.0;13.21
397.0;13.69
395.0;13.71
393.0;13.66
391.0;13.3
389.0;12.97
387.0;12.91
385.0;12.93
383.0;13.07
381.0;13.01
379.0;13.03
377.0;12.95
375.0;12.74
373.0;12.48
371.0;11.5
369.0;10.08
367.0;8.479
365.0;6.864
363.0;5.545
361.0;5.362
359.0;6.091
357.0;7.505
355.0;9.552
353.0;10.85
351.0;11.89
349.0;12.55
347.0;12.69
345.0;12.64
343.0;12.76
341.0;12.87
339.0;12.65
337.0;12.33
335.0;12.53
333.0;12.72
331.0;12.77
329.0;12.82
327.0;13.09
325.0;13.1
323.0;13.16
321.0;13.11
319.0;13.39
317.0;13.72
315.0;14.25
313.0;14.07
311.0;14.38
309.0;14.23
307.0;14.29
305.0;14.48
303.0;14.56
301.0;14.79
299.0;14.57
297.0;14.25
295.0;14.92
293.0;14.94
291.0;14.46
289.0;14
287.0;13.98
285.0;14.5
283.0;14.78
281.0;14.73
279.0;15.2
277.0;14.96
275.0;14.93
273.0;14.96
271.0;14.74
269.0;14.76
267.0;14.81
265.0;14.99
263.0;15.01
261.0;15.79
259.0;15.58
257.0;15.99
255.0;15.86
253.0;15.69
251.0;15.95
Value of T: 0.15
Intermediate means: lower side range 13.8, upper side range 11.2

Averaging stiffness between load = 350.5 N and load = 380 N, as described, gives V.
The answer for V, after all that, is 9.62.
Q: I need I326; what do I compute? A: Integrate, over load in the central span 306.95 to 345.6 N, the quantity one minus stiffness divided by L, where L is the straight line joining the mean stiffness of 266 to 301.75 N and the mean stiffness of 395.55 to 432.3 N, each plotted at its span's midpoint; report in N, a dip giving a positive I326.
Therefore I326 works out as 3.5 N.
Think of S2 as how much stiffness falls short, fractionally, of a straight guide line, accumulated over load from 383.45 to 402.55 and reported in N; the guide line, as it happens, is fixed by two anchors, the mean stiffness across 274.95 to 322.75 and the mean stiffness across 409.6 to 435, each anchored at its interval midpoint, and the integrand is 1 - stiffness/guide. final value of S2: 1.8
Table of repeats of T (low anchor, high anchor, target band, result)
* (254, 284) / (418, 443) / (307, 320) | 0.09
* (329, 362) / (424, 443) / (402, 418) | 0.04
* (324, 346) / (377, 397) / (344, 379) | 0.27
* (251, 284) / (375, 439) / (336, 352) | 0.16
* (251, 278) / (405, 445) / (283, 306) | 0.05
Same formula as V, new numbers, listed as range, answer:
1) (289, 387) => 12.3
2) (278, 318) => 14.5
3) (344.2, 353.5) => 12.2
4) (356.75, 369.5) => 6.99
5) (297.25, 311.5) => 14.5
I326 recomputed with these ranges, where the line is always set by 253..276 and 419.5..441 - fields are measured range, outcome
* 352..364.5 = 6.4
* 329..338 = 1.6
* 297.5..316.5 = 1.1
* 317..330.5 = 1.9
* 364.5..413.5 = 8.4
